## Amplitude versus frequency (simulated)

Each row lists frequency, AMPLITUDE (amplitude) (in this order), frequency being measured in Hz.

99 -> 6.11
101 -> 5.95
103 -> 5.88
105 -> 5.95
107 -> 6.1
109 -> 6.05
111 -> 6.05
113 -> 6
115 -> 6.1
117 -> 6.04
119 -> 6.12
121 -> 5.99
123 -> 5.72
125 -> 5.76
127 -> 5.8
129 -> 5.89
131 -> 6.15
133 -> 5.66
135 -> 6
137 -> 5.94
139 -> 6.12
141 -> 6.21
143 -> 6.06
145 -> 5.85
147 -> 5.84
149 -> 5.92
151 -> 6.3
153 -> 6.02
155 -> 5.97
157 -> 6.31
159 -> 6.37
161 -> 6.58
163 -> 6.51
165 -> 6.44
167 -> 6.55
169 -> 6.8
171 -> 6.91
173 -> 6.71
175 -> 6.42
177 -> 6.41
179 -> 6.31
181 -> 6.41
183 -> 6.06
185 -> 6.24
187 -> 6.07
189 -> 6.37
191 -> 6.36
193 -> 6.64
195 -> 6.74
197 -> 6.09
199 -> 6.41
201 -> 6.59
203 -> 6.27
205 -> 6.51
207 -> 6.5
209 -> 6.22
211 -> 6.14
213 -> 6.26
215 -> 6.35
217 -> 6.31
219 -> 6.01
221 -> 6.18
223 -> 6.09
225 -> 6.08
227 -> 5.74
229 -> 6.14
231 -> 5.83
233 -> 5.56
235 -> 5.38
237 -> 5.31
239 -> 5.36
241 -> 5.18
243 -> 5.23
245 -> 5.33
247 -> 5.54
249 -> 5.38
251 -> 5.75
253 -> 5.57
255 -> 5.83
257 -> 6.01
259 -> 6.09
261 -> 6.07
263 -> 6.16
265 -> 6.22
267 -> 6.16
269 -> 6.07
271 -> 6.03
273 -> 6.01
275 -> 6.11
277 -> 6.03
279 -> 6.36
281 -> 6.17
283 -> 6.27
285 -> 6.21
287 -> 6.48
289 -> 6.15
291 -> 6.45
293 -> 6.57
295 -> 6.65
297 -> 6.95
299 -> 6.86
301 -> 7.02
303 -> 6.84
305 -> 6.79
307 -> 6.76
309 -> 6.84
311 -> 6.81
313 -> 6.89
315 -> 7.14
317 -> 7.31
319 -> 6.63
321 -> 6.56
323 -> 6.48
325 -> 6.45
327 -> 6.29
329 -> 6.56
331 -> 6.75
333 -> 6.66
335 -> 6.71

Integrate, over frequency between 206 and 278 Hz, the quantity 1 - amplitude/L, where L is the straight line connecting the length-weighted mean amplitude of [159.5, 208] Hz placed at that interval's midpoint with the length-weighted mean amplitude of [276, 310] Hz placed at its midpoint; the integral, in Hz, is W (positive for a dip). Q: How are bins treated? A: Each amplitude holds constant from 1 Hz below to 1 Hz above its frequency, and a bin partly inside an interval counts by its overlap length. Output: 6.8 Hz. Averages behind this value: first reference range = 6.45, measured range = 5.9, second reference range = 6.55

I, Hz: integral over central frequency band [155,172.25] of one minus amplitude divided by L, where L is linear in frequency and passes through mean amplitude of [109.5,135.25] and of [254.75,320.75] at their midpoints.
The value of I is -1.3 Hz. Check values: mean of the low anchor 5.95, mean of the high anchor 6.46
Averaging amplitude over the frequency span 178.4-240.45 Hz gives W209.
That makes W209 6.14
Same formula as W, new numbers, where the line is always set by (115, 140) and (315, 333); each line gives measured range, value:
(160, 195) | -2.0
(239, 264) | 2.9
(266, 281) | 0.8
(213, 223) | 0.1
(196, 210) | -0.3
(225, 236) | 1.0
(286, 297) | 0.1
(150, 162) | -0.4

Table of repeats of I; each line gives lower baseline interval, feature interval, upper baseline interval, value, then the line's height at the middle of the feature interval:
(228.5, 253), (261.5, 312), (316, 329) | -2.6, 6.12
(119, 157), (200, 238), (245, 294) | -0.4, 6.02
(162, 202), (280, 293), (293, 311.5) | 0.9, 6.77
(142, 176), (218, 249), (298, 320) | 4.5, 6.61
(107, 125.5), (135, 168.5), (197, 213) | -0.3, 6.14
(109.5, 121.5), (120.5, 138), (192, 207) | 0.7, 6.12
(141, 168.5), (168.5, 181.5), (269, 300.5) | -0.7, 6.24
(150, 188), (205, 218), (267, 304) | 0.2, 6.39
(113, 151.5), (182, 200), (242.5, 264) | -1.5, 5.86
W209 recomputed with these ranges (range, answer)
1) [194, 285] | 5.99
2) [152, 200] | 6.4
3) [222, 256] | 5.61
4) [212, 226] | 6.18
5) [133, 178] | 6.27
